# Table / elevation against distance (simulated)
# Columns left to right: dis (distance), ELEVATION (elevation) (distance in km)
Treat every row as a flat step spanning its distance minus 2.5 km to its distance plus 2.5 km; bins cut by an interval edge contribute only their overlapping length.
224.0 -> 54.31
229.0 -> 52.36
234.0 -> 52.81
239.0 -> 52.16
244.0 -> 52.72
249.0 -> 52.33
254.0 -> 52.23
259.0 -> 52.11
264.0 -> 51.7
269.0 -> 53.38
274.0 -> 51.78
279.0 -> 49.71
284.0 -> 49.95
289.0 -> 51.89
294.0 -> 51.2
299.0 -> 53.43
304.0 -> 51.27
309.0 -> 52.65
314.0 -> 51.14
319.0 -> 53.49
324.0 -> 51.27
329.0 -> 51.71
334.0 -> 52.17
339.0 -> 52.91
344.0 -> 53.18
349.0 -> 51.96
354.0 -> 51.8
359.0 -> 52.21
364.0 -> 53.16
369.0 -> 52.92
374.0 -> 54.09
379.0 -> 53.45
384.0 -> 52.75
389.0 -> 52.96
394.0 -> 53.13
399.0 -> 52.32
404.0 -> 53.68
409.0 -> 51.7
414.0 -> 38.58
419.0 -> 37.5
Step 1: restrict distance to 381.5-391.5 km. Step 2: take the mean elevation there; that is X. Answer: 52.9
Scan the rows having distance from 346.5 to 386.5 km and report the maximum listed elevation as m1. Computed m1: 54.09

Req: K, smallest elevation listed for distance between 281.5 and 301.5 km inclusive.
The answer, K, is 49.95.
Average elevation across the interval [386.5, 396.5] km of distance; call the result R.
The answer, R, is 53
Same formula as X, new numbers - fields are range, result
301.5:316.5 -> 51.7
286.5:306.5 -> 51.9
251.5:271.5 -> 52.4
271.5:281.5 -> 50.7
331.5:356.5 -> 52.4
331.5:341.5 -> 52.5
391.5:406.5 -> 53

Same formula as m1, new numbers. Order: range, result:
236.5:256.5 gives 52.72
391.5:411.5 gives 53.68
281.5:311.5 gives 53.43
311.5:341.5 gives 53.49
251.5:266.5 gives 52.23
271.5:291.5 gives 51.89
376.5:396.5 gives 53.45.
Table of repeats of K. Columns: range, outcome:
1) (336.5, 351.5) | 51.96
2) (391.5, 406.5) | 52.32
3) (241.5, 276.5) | 51.7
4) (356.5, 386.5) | 52.21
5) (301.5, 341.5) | 51.14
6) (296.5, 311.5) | 51.27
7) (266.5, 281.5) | 49.71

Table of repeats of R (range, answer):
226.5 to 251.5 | 52.5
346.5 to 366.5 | 52.3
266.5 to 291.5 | 51.3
